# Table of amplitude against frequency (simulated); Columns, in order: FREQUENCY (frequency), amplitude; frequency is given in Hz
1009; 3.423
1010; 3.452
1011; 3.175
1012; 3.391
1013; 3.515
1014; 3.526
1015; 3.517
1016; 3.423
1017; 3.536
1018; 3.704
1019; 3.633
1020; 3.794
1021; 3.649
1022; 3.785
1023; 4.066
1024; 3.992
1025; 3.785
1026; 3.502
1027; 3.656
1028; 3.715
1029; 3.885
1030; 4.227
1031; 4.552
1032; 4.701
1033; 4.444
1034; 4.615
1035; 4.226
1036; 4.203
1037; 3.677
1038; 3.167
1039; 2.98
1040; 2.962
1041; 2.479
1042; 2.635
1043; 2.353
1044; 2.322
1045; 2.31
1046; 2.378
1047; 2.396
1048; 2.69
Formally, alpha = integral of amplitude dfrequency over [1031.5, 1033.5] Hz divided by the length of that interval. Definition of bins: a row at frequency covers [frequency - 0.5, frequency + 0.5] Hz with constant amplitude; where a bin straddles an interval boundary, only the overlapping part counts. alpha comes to 4.57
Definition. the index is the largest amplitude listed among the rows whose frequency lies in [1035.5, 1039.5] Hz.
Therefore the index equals 4.203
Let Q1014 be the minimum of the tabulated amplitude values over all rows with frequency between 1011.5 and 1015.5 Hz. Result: 3.391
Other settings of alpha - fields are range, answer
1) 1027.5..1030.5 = 3.94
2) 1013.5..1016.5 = 3.49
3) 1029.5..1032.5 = 4.49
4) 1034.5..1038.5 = 3.82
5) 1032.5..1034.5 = 4.53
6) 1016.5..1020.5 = 3.67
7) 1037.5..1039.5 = 3.07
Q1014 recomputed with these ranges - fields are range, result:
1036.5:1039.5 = 2.98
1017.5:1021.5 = 3.633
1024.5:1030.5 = 3.502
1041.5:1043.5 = 2.353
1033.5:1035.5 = 4.226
